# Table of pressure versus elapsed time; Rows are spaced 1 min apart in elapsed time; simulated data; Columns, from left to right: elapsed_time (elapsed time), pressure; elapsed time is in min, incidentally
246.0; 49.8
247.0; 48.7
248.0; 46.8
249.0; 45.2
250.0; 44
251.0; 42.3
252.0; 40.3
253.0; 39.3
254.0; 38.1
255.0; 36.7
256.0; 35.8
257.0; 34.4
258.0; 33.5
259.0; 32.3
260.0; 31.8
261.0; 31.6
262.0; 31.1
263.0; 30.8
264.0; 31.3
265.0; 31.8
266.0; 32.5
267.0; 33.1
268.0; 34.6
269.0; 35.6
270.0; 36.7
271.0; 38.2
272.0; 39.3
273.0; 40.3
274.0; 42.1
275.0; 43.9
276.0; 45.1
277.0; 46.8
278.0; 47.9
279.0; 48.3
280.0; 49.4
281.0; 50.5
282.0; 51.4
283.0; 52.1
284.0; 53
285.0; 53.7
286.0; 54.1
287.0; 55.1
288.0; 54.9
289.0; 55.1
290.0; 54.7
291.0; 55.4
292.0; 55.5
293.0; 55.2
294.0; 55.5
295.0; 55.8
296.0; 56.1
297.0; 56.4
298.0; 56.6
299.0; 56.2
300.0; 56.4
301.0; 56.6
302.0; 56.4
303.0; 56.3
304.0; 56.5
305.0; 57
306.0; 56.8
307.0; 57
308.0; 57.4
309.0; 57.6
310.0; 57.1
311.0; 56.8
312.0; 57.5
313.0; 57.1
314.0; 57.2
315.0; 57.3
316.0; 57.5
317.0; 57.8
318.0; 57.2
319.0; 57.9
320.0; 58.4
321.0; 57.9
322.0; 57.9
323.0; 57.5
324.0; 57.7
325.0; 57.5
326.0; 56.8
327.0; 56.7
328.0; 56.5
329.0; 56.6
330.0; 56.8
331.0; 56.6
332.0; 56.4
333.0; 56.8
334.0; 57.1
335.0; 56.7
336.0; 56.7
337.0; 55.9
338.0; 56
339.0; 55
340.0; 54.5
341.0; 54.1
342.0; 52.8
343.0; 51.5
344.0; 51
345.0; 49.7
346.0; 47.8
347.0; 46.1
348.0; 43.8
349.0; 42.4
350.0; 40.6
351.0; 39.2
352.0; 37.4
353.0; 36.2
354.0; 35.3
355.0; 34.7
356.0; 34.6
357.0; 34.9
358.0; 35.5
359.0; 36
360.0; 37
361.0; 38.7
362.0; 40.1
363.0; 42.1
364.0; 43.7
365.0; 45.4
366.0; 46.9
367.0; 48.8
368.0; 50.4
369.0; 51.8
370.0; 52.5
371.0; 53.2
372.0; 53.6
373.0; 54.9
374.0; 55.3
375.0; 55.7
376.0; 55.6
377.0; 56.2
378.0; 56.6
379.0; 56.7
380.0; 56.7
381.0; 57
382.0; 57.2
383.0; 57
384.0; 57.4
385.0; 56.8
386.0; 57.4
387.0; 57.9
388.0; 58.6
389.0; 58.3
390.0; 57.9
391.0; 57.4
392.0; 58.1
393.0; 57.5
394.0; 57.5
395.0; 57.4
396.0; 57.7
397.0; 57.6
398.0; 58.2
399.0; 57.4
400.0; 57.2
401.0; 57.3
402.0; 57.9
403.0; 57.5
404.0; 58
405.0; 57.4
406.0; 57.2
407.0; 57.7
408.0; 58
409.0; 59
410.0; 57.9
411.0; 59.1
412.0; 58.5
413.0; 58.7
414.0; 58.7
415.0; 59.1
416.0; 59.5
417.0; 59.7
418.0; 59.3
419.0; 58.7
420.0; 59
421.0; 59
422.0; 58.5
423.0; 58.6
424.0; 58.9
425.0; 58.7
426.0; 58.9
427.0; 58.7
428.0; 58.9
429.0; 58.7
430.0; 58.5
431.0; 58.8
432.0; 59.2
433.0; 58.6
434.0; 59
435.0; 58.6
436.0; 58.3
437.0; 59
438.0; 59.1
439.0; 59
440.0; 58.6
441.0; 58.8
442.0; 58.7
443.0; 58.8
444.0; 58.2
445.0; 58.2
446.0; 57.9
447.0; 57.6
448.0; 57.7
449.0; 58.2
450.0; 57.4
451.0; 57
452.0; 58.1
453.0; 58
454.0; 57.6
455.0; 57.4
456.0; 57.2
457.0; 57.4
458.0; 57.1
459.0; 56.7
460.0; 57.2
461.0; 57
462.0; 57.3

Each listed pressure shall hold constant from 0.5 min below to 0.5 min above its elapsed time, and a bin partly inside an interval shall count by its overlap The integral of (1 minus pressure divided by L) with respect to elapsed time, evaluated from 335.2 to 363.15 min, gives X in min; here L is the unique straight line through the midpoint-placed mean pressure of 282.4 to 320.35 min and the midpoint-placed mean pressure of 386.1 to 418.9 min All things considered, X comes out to 6.2 min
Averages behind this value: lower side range 56.2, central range 44.4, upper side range 58.1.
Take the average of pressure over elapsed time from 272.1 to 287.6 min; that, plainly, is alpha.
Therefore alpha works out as 48.7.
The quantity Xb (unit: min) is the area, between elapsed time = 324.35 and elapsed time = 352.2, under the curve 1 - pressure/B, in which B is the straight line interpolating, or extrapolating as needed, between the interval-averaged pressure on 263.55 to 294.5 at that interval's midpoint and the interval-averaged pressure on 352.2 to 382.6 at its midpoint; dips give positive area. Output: -3.3 min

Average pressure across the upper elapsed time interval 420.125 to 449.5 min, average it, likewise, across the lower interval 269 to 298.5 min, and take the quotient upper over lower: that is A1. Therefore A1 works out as 1.17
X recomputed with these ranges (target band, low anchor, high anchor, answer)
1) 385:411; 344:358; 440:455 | -4.7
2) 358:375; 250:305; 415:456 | 2.0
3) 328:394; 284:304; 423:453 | 7.4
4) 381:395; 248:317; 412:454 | -0.6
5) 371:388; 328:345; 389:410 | 0.2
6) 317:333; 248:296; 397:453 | -2.8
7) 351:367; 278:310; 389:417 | 5.0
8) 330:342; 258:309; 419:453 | -1.1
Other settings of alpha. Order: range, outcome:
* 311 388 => 51.5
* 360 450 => 56.5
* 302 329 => 57.2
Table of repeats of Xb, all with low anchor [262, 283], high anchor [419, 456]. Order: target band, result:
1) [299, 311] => -3.5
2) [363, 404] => -2.1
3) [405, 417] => -0.6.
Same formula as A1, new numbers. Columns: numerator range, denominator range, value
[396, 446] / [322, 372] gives 1.20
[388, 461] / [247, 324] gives 1.20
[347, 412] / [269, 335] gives 0.95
